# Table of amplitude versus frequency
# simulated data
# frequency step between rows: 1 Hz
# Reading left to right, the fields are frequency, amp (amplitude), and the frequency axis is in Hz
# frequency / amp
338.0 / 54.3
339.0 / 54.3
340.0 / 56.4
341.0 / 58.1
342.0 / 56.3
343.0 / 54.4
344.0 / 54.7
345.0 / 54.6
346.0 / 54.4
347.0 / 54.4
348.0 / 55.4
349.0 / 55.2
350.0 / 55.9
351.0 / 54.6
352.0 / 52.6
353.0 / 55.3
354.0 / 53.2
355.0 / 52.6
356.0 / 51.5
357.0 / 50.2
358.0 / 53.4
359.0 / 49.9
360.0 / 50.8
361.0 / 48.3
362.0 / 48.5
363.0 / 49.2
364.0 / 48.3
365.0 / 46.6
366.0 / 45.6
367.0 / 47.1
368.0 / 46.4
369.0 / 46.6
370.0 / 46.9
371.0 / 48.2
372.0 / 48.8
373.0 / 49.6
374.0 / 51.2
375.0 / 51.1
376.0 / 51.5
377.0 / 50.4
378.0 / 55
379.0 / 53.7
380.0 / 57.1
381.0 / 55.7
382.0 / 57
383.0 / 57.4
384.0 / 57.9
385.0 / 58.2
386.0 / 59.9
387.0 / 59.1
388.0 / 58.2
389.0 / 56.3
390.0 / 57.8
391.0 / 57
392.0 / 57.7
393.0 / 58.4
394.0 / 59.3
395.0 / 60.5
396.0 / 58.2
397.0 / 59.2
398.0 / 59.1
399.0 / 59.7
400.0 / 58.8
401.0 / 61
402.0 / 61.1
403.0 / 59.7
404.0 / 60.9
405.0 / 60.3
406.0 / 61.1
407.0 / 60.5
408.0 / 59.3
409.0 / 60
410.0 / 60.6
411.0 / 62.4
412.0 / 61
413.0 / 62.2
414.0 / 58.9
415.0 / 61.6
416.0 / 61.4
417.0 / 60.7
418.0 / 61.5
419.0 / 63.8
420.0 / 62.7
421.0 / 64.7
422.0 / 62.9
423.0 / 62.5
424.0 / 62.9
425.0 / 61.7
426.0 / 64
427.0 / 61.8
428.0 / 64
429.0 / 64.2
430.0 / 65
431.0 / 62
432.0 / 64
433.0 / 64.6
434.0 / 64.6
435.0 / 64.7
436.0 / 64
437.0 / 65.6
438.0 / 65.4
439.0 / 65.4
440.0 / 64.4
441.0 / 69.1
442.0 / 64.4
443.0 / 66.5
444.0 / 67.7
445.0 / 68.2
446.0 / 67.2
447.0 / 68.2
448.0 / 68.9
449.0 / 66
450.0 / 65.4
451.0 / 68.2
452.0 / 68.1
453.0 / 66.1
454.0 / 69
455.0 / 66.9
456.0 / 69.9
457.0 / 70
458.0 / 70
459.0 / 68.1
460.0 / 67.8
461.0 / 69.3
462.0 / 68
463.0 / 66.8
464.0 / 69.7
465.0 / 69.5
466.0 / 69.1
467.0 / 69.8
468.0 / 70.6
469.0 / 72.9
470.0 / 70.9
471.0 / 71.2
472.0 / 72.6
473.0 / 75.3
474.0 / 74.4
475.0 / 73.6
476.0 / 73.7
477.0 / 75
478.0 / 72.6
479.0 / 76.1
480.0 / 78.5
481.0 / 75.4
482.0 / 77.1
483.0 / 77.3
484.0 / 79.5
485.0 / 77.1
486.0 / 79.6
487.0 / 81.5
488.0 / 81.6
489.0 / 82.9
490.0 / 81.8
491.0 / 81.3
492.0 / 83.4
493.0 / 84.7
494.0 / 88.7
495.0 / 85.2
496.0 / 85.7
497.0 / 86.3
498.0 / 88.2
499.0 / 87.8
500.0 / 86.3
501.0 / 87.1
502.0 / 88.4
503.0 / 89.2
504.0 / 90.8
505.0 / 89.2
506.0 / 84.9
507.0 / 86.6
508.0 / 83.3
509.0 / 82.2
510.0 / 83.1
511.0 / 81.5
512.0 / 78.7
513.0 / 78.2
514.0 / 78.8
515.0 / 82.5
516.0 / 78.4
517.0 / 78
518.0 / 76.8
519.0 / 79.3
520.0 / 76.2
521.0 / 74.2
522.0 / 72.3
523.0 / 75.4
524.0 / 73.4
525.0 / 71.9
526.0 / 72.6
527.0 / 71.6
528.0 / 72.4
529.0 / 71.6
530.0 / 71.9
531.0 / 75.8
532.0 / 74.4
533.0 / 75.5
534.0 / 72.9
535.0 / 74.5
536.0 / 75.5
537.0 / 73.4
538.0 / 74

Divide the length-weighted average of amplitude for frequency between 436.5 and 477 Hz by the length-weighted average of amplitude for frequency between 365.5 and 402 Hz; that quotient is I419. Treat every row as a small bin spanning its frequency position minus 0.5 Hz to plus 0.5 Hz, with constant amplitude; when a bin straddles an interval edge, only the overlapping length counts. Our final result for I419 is 1.25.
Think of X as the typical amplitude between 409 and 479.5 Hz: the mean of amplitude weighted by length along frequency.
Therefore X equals 66.7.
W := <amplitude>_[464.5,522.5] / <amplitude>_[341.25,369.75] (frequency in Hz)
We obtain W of 1.54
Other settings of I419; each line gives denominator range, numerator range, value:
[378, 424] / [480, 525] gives 1.37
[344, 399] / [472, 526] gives 1.50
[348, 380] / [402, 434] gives 1.22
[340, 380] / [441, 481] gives 1.35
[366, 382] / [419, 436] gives 1.25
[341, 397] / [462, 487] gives 1.38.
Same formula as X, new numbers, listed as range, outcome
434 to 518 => 75.3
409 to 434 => 62.5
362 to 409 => 55.3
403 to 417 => 60.7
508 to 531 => 76.5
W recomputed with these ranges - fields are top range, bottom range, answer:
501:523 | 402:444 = 1.30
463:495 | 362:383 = 1.51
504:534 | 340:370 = 1.50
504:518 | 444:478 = 1.18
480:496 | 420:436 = 1.28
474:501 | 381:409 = 1.37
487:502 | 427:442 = 1.32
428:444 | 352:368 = 1.30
